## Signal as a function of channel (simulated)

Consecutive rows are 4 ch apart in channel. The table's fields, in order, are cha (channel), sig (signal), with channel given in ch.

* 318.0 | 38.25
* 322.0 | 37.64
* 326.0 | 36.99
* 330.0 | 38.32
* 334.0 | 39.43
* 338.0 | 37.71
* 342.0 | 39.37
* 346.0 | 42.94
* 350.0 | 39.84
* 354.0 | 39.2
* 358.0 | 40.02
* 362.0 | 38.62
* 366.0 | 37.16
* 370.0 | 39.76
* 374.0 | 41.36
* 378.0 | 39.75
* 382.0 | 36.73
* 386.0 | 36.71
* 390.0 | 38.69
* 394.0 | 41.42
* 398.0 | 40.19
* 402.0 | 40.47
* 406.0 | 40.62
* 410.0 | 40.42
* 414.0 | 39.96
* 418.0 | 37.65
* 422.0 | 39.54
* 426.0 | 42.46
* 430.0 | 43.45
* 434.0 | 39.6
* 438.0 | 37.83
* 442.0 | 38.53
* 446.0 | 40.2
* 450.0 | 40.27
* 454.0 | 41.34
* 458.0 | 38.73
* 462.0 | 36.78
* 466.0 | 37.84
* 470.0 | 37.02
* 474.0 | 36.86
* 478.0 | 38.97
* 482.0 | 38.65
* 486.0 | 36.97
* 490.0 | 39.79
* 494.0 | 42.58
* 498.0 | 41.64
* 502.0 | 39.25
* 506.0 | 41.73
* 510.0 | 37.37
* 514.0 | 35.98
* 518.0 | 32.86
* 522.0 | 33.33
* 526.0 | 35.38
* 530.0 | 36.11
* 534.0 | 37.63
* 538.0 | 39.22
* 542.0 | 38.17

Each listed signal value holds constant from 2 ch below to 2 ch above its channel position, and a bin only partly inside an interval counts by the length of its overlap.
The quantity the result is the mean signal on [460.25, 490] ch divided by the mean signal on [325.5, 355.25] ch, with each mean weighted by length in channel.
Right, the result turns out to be 0.96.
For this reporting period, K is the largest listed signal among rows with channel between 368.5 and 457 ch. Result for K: 43.45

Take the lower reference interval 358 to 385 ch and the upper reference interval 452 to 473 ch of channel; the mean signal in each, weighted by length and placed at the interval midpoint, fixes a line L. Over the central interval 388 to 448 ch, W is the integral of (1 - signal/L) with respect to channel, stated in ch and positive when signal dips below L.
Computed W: -2.3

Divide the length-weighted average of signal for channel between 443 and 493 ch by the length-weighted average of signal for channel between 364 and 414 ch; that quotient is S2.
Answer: 0.98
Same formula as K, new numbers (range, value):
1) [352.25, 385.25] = 41.36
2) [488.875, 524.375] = 42.58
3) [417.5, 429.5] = 42.46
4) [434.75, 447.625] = 40.2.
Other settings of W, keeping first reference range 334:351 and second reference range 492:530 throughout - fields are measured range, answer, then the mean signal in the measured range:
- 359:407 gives 0.1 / 39.3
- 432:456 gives -0.7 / 39.6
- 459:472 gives 0.3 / 37.3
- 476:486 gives -0.1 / 38.4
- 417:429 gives -0.5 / 40.4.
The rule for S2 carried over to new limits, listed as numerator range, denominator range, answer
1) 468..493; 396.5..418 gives 0.95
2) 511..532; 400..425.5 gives 0.87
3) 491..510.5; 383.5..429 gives 1.02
